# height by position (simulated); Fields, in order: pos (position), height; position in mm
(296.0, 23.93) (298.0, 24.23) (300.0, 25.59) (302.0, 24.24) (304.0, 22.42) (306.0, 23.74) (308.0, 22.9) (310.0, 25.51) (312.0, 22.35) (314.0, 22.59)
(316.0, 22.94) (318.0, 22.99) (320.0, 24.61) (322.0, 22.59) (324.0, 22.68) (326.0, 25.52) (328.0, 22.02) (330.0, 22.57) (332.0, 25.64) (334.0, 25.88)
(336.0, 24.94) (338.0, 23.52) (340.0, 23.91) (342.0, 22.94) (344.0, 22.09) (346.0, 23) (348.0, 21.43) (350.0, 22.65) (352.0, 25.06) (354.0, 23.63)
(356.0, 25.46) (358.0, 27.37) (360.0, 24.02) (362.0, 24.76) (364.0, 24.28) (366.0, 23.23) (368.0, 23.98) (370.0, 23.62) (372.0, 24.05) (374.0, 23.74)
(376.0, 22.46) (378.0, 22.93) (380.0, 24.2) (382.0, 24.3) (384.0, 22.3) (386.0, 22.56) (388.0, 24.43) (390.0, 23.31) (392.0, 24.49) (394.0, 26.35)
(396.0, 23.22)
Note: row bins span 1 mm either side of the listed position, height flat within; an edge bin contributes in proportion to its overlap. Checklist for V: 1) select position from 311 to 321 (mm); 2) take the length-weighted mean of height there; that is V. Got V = 23.1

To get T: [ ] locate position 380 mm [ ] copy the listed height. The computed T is 24.2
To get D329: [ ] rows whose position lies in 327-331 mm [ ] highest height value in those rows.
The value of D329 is 22.57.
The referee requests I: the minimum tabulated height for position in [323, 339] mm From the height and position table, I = 22.02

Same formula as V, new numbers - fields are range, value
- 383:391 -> 23.1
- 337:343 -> 23.5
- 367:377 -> 23.6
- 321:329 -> 23.2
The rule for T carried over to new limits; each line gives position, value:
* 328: 22.02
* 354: 23.63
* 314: 22.59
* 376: 22.46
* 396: 23.22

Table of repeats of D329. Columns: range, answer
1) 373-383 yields 24.3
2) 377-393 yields 24.49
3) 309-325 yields 25.51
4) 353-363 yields 27.37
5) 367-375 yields 24.05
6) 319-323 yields 24.61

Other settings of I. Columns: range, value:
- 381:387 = 22.3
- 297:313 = 22.35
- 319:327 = 22.59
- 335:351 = 21.43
